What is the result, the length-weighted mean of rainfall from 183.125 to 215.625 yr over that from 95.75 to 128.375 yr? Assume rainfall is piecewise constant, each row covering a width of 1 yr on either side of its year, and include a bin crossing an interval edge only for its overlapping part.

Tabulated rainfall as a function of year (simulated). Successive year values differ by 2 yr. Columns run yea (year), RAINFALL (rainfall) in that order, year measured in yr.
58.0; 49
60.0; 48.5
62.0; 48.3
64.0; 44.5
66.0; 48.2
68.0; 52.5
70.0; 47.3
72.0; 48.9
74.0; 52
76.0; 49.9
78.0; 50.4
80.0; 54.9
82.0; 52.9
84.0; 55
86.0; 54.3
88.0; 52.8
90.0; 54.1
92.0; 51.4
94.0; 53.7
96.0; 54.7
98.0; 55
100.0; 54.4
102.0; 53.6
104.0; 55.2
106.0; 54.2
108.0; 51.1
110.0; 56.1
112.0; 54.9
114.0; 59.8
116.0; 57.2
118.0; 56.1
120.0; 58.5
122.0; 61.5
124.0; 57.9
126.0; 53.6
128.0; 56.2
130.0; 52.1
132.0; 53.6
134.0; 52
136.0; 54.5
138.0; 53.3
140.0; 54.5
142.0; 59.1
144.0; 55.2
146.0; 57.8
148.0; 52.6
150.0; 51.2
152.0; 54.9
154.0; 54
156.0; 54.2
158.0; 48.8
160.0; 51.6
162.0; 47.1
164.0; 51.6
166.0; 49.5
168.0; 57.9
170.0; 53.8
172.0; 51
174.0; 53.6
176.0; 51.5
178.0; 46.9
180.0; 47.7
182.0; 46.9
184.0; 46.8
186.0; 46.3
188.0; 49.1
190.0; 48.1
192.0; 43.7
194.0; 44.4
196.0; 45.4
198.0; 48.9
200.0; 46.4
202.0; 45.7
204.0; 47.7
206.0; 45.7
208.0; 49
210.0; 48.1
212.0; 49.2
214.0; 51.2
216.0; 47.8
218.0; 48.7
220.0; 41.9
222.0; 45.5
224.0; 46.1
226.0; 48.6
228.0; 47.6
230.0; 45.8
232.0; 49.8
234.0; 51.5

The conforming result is 0.8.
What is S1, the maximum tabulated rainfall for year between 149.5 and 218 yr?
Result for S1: 57.9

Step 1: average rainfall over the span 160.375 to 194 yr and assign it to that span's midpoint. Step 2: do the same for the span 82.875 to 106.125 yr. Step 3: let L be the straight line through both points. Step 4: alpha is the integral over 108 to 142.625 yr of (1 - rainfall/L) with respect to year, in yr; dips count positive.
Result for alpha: -2.3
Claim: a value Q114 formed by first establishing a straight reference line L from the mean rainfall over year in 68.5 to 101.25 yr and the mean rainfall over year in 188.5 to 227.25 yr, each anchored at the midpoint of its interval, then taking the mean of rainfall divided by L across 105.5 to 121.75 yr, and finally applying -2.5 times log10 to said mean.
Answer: -0.10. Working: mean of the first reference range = 52.6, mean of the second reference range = 47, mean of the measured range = 56.3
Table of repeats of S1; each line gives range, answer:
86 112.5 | 56.1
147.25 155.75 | 54.9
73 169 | 61.5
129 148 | 59.1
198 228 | 51.2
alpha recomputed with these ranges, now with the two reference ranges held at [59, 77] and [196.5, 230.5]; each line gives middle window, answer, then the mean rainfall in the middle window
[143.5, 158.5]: -1.8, 53.7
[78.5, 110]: -3.4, 53.8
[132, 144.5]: -1.7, 54.7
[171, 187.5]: -0.4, 48.8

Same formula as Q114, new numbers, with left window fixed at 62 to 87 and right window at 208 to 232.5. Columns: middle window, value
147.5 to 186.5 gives -0.05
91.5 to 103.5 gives -0.08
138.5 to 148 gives -0.14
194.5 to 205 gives 0.03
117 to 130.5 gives -0.14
